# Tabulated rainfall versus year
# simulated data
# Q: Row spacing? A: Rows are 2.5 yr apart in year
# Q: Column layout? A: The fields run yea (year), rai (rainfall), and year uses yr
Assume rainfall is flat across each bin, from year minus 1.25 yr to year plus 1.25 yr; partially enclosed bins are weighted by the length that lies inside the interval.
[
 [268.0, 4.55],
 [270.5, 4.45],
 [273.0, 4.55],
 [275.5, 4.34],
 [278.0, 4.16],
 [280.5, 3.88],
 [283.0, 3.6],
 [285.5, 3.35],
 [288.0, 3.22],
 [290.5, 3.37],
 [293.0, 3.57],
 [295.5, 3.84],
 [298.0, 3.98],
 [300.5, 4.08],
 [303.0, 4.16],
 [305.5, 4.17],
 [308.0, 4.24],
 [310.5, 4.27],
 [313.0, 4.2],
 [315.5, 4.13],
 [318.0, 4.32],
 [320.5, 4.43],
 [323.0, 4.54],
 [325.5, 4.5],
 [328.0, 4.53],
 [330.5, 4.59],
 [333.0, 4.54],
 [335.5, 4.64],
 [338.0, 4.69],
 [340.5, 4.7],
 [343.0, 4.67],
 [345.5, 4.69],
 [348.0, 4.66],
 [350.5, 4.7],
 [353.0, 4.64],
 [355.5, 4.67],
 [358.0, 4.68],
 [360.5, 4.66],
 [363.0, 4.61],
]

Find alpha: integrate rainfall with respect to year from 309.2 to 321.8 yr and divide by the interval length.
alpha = 4.27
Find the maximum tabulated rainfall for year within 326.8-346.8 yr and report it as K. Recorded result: 4.7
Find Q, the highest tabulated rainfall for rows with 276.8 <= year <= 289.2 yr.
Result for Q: 4.16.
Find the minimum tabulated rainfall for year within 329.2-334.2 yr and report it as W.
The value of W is 4.54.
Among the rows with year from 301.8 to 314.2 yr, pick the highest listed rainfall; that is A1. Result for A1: 4.27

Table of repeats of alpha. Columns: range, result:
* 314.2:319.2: 4.22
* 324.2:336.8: 4.56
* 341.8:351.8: 4.68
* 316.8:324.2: 4.43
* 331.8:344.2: 4.65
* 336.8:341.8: 4.69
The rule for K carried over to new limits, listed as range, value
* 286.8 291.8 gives 3.37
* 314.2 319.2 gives 4.32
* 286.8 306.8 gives 4.17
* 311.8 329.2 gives 4.54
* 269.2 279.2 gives 4.55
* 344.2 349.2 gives 4.69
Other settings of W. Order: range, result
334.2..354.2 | 4.64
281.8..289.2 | 3.22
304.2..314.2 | 4.17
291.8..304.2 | 3.57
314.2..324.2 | 4.13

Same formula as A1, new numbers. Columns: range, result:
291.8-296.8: 3.84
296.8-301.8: 4.08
